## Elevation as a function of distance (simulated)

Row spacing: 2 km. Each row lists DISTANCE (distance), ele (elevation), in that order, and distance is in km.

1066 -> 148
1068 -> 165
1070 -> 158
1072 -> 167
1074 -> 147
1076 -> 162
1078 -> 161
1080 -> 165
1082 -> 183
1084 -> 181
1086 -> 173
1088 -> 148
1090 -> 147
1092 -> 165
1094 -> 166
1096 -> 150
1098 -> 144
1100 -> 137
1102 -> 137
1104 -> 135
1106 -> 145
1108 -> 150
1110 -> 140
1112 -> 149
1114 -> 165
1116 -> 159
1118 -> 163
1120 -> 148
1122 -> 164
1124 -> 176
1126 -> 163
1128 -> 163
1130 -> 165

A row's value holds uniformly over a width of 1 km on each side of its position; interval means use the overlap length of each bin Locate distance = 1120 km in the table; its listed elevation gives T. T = 148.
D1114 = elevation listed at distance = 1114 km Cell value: 165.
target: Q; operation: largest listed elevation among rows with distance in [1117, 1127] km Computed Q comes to 176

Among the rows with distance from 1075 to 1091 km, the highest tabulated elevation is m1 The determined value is 183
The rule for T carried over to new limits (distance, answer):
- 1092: 165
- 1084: 181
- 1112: 149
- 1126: 163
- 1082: 183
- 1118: 163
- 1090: 147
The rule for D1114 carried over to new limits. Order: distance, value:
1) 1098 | 144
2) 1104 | 135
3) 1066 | 148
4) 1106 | 145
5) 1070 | 158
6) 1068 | 165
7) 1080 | 165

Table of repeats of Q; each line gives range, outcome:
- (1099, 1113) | 150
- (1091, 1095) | 166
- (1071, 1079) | 167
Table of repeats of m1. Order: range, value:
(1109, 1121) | 165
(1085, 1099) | 173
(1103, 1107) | 145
